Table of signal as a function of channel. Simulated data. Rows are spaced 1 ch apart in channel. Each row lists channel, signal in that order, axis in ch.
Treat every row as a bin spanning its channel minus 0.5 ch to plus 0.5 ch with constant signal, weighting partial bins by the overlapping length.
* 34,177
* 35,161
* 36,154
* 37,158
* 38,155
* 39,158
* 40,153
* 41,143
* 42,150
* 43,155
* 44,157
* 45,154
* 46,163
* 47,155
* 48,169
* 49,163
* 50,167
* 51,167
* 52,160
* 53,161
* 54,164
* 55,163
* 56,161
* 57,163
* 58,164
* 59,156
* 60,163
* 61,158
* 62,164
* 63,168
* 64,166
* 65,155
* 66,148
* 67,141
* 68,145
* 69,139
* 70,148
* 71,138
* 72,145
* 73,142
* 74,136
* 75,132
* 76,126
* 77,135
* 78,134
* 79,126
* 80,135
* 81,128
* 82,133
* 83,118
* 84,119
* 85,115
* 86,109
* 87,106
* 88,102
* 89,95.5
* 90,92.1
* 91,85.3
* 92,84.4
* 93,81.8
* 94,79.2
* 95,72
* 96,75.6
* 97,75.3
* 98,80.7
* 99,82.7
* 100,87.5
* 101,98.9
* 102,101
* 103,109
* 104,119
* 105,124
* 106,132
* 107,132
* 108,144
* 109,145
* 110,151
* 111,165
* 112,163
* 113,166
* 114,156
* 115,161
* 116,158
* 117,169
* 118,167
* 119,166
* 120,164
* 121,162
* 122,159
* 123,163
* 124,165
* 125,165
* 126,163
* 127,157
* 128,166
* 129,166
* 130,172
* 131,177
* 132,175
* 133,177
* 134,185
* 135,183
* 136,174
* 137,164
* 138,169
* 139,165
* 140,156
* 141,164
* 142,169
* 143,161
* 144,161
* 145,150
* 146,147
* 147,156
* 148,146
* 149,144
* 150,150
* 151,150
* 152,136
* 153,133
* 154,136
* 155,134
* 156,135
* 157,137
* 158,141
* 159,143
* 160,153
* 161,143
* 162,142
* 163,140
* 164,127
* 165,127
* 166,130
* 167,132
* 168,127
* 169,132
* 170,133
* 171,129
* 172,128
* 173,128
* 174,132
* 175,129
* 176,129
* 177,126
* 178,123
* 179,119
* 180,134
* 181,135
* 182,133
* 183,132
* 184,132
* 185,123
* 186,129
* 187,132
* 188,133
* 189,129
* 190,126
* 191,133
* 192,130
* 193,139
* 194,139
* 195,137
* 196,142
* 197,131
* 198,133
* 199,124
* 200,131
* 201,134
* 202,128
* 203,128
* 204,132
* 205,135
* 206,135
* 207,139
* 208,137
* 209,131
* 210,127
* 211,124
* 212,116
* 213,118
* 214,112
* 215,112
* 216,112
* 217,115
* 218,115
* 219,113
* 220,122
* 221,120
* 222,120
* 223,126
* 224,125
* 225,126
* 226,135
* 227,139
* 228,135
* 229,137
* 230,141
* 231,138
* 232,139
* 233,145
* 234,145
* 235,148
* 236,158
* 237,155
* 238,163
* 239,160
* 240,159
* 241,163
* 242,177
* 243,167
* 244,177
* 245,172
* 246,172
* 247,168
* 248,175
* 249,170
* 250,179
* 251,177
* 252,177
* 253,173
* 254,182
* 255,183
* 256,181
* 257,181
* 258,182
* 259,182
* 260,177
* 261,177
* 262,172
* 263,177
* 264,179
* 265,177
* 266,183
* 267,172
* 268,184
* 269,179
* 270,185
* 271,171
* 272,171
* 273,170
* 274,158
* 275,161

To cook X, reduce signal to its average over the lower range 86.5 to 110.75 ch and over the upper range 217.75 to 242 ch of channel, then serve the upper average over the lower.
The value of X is 1.4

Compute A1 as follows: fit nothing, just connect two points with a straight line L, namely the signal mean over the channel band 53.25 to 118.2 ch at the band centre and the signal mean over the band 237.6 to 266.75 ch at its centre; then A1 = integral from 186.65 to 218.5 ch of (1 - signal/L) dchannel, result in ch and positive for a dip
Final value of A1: 6.5 ch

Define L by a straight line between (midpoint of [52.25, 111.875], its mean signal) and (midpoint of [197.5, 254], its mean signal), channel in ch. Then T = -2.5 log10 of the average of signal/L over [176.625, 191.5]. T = 0.07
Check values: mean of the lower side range 128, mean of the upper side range 142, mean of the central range 129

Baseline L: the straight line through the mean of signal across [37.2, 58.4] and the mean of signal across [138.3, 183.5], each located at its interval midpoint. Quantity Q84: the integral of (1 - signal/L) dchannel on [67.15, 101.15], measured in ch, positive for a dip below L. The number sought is 9.1 ch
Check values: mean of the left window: 159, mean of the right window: 140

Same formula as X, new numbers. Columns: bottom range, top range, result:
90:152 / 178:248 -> 0.95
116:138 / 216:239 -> 0.80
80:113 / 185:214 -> 1.18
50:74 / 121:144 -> 1.08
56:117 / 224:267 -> 1.28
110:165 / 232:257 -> 1.07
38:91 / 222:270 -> 1.14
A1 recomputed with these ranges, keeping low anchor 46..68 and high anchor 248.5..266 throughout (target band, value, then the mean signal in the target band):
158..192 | 7.79 ch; 132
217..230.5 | 3.73 ch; 127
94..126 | 5.99 ch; 134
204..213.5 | 2.44 ch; 129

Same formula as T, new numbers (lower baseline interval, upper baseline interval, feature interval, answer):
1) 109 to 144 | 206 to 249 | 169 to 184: 0.18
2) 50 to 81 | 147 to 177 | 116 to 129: -0.16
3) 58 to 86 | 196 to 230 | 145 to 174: -0.05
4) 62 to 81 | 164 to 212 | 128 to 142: -0.25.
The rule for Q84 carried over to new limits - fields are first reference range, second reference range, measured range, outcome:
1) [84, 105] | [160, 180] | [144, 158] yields -2.50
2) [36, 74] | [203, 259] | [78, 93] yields 4.27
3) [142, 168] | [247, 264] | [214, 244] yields 5.36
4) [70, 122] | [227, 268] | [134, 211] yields 3.35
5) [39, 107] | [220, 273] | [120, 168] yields -3.28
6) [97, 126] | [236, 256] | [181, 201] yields 3.33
